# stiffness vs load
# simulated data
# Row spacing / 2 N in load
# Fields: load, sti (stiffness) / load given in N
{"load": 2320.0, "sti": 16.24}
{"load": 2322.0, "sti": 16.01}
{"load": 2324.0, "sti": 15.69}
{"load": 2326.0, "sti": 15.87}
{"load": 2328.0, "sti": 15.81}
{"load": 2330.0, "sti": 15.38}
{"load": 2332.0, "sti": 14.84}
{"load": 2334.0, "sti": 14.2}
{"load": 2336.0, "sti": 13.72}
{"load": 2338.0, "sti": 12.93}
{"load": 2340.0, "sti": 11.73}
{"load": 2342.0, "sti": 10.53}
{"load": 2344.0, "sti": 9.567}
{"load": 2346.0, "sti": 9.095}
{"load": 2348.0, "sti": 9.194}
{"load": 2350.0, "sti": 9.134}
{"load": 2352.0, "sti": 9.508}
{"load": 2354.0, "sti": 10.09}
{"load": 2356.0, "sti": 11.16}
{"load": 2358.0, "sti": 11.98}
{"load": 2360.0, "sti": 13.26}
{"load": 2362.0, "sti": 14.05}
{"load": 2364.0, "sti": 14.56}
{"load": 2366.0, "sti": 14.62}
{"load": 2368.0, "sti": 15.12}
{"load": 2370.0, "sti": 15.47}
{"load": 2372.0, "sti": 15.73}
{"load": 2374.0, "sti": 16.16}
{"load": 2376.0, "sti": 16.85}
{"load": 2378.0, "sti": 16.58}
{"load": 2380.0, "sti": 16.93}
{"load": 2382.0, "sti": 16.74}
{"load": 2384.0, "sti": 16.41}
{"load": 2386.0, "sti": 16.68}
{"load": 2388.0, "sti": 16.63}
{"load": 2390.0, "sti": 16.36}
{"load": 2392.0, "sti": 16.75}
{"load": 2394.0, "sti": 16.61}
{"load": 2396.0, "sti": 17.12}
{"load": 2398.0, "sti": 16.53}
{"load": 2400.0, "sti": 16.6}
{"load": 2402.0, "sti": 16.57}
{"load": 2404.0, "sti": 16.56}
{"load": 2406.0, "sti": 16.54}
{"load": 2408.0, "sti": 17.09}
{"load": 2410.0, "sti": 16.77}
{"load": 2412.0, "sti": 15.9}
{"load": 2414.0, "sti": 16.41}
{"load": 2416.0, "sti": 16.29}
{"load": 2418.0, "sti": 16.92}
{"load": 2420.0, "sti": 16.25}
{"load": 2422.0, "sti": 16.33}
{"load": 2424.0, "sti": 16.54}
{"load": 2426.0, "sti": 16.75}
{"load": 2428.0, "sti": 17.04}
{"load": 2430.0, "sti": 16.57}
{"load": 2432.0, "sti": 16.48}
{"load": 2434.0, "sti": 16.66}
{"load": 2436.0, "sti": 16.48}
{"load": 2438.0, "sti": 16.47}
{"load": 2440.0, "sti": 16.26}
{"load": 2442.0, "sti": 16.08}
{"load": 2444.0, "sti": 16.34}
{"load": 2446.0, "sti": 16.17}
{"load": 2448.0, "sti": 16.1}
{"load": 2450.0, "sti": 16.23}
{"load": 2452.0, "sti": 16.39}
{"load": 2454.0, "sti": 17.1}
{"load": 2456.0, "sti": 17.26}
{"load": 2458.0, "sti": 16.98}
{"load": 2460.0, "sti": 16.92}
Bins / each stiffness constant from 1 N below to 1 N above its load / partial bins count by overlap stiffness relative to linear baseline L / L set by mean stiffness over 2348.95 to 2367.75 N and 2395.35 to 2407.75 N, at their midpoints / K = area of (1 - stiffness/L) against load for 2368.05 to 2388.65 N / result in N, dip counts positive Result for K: -3.07 N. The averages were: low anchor 12.2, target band 16.4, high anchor 16.7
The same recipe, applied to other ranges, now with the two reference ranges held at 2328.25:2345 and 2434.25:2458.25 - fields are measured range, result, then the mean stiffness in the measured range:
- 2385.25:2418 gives -3.4 N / 16.6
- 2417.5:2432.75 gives -0.8 N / 16.6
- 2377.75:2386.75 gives -1.4 N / 16.7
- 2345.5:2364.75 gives 3.4 N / 11.2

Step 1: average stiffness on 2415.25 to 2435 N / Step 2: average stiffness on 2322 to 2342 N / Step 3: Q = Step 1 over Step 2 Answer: 1.16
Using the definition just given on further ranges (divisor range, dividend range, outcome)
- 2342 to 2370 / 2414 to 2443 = 1.41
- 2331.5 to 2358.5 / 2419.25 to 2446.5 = 1.47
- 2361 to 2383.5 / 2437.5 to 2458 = 1.05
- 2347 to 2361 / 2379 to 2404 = 1.57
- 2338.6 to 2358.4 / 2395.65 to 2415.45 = 1.63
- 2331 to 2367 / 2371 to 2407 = 1.39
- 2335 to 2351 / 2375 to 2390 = 1.55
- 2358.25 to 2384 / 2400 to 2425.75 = 1.07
